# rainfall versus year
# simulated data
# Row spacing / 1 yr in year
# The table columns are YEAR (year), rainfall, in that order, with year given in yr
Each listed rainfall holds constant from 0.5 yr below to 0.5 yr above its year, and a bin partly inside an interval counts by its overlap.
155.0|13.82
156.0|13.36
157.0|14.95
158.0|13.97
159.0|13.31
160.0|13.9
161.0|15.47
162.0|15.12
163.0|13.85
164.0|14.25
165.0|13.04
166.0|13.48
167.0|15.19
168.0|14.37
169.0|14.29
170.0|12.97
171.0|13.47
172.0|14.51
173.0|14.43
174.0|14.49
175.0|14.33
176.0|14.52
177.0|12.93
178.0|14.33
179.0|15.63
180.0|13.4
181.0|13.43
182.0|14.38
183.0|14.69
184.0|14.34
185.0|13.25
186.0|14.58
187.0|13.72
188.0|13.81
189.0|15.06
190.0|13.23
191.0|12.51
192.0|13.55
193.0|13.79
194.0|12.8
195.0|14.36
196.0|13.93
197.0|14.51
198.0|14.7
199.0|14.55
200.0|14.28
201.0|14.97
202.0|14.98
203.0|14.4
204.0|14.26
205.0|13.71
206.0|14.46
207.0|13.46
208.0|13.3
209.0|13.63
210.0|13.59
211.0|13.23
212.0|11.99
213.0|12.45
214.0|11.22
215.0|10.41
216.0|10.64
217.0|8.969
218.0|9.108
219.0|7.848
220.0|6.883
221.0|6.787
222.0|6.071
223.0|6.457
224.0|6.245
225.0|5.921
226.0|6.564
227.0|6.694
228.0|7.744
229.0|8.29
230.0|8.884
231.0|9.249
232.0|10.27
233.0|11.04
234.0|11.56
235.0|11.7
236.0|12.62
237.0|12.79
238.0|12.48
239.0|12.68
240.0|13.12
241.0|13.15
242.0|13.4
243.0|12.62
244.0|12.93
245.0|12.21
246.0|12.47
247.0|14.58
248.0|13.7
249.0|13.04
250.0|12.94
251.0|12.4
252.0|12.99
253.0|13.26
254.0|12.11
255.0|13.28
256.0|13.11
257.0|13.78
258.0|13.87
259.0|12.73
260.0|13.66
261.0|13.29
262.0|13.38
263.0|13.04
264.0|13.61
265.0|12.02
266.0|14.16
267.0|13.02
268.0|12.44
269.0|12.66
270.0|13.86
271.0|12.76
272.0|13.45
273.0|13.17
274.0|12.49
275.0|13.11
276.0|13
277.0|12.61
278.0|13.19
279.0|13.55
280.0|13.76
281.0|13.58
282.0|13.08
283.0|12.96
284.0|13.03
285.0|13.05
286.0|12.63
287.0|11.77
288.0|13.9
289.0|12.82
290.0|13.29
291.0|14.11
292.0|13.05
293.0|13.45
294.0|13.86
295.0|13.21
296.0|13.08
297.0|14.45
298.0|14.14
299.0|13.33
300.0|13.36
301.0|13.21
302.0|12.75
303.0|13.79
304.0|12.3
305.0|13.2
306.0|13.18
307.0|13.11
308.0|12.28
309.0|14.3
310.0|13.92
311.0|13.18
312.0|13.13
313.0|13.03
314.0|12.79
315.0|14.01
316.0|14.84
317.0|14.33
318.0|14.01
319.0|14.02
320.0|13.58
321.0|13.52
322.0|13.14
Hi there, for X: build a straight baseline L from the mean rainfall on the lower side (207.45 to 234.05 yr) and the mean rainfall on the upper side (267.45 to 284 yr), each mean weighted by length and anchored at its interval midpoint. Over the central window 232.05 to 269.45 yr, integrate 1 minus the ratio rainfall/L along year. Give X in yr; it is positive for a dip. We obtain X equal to -4.9 yr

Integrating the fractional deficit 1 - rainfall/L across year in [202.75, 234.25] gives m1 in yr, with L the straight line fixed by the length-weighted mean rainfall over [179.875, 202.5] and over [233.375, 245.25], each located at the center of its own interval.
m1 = 7.5 yr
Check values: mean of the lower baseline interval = 14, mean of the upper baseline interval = 12.6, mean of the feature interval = 10.1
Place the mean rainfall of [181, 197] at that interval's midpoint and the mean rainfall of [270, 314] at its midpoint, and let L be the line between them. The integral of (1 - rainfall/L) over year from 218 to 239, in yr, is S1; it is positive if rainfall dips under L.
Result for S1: 7.3 yr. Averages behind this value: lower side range 13.9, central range 8.9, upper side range 13.2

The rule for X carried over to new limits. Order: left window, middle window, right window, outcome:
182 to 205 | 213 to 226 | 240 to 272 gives 5.26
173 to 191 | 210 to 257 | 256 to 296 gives 9.30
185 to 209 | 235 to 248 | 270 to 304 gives 0.69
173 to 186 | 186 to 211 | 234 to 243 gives -0.54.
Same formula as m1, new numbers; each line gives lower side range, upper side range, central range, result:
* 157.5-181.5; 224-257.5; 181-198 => -0.7 yr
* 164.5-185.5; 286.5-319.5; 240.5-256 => 0.8 yr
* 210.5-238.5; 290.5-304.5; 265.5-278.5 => -1.1 yr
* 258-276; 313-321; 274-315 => 0.9 yr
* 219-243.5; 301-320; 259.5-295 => -3.9 yr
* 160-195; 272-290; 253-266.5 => 0.0 yr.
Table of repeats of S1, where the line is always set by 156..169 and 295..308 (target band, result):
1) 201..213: 0.2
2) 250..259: 0.3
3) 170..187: 0.0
